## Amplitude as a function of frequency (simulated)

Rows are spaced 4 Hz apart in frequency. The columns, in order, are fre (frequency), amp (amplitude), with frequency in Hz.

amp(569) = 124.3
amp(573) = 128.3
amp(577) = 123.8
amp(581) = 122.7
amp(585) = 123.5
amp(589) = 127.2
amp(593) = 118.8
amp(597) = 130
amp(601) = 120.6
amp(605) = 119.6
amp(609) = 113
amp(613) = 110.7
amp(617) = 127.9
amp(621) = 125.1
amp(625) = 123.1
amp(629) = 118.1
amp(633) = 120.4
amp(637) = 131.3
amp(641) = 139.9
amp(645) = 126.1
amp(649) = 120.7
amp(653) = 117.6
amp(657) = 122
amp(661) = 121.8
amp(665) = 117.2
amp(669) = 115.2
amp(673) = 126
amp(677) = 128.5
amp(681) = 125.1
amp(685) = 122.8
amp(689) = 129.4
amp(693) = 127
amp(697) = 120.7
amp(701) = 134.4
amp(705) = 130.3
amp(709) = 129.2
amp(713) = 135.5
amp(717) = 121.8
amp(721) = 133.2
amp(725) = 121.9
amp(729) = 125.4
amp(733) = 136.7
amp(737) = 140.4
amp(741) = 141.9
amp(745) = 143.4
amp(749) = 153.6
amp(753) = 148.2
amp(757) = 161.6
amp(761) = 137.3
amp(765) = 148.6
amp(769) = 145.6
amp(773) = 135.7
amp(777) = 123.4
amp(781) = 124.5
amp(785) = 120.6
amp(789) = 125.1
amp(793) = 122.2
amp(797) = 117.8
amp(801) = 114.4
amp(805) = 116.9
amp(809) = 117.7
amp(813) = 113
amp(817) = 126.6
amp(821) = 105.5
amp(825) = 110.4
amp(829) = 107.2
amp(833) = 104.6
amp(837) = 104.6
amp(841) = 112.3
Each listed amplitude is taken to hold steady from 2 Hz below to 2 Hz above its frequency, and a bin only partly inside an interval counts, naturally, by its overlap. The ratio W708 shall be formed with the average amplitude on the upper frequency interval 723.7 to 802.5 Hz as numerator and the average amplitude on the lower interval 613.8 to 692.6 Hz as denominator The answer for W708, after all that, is 1.1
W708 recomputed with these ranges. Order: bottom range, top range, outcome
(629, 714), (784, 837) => 0.92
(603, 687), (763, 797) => 1.06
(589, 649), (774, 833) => 0.95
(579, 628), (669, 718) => 1.04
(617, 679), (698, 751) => 1.08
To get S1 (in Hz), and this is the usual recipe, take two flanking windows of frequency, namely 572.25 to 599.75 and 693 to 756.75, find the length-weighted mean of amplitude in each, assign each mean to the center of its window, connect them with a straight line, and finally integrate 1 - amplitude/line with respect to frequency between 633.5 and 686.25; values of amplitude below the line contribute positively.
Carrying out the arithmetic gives 2.4 Hz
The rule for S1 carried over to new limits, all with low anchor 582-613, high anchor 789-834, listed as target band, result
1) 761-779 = -3.4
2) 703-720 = -1.7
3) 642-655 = -0.4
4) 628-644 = -1.1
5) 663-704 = -2.1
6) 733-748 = -3.2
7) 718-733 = -1.3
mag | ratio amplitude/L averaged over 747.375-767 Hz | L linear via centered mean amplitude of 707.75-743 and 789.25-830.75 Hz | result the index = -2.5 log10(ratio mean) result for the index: -0.19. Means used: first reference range 132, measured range 150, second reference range 116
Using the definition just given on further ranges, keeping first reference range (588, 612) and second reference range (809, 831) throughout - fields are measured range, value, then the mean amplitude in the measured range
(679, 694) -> -0.07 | 126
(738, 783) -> -0.23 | 142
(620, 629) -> -0.02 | 123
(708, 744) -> -0.14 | 132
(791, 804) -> -0.04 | 118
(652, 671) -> 0.00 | 119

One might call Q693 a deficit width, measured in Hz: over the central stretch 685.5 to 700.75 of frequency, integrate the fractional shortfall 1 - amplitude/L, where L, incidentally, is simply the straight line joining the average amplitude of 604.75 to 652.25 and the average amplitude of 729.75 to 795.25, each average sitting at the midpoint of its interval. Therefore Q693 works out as 0.4 Hz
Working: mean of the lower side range 123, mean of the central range 126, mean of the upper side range 138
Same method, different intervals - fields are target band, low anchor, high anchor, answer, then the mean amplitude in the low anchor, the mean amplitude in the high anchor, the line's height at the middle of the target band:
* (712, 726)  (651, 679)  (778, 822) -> -0.9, 121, 119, 120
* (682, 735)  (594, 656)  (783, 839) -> -4.0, 123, 115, 119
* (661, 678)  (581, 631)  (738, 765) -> 1.5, 122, 147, 133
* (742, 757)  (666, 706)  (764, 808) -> -2.8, 126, 126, 126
